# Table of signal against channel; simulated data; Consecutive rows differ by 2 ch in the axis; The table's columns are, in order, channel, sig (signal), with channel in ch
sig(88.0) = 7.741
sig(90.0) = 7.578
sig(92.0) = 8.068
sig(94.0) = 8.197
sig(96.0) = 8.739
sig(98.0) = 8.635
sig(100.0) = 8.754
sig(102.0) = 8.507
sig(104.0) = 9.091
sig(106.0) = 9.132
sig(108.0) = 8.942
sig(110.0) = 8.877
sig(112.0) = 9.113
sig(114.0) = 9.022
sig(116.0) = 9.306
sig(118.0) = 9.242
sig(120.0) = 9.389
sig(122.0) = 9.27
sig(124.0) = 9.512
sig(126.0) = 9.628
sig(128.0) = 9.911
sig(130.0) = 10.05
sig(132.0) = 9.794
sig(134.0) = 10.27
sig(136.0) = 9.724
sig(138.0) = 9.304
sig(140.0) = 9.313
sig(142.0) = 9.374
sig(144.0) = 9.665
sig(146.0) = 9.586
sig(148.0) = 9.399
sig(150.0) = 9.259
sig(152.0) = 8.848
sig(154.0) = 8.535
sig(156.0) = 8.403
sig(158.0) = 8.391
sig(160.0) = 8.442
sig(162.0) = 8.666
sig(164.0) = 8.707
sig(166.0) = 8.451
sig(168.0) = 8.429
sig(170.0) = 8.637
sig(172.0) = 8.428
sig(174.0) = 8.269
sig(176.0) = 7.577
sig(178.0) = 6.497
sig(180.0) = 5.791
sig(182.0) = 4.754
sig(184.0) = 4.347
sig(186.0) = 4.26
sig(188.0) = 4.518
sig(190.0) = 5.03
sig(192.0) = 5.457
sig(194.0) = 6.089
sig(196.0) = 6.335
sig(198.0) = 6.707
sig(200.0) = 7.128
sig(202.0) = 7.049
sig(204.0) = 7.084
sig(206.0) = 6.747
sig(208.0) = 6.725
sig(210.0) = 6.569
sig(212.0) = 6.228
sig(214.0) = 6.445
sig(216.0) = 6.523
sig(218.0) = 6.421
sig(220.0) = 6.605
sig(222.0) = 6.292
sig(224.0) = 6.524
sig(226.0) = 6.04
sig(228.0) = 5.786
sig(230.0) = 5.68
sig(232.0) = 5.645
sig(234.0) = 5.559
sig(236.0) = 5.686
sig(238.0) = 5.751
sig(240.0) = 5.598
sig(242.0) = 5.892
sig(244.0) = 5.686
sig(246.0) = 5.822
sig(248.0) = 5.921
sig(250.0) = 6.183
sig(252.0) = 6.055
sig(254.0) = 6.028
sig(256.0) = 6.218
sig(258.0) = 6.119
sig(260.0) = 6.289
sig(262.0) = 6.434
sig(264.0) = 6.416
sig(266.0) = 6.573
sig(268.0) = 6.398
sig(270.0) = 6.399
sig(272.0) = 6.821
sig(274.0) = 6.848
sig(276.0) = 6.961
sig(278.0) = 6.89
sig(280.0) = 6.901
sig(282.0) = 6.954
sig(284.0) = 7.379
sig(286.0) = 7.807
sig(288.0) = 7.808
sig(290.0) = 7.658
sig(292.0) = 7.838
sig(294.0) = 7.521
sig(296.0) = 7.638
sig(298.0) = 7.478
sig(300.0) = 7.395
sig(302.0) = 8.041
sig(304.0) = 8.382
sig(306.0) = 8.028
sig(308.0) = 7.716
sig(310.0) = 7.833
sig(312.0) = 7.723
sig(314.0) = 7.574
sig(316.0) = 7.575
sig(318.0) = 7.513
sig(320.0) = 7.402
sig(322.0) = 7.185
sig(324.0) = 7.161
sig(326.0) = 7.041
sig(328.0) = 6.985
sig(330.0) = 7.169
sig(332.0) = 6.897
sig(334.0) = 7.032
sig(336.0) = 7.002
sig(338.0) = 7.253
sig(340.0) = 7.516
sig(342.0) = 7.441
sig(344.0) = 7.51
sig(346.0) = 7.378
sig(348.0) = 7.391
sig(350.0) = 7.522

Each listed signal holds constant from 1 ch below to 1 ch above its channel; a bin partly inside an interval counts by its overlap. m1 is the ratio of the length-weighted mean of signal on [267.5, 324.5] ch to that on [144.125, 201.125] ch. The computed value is 1.0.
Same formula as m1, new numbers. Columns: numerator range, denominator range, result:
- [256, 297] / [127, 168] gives 0.76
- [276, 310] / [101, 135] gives 0.81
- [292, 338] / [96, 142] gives 0.80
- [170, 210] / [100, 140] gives 0.68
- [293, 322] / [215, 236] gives 1.26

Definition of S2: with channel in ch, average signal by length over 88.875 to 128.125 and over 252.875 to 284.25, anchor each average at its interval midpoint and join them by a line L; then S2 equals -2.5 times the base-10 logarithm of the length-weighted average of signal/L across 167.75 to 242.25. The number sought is 0.20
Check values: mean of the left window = 8.92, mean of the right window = 6.58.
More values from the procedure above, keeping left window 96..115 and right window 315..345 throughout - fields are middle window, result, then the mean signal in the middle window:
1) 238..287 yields 0.20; 6.43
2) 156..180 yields 0.04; 8.13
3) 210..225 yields 0.24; 6.44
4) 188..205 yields 0.30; 6.25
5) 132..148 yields -0.12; 9.6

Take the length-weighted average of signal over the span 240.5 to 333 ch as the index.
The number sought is 7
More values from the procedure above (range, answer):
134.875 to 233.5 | 7.23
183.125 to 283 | 6.18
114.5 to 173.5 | 9.16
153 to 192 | 7.12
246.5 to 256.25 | 6.06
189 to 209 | 6.44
